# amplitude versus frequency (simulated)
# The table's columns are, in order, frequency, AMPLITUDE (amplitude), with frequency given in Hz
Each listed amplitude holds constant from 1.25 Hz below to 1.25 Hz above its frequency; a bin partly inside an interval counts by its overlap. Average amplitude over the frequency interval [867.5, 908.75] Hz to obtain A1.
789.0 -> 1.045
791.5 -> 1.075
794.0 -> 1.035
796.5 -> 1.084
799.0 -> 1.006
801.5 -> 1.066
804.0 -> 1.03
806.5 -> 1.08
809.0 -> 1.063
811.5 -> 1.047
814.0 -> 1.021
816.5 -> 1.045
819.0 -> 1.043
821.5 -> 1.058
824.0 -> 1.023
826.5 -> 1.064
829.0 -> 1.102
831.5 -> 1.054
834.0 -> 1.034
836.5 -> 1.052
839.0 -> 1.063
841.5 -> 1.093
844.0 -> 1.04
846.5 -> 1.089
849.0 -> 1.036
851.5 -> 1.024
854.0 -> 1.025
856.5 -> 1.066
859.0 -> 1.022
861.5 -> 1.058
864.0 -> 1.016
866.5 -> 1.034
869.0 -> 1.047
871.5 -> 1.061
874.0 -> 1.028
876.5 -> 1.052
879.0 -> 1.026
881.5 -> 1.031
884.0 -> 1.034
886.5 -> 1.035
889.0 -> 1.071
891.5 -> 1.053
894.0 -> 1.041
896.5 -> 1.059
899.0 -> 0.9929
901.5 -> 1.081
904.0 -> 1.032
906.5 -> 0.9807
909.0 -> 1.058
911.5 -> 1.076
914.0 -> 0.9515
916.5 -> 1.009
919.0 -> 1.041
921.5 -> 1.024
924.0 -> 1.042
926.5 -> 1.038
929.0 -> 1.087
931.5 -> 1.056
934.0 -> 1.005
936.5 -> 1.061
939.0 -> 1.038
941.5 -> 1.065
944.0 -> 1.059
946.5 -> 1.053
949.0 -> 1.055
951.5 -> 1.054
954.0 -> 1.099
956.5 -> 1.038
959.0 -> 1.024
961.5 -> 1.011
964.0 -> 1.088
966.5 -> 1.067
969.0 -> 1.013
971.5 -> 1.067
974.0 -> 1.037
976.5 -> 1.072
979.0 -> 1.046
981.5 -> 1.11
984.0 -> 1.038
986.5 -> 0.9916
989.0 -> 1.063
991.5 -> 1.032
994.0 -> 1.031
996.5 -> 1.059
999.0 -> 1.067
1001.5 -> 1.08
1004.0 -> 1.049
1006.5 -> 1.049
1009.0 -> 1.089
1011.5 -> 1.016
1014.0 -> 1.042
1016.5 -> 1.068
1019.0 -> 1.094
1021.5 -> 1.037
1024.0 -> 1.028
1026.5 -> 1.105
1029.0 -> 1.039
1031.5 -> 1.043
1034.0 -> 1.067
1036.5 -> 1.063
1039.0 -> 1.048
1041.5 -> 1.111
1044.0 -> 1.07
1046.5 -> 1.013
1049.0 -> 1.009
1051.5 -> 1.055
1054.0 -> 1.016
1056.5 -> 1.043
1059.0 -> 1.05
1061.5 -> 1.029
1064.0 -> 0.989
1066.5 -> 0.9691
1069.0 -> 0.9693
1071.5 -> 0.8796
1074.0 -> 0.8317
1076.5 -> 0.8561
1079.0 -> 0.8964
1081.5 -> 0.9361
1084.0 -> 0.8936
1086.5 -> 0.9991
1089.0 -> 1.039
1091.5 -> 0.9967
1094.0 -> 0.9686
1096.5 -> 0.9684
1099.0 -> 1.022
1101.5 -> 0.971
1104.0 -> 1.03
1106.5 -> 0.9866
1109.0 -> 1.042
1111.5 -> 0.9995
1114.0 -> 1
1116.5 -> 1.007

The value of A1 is 1.04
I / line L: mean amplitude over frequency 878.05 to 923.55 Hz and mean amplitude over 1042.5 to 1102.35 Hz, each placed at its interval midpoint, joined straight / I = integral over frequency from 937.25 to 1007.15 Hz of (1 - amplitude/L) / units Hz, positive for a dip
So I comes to -2.9 Hz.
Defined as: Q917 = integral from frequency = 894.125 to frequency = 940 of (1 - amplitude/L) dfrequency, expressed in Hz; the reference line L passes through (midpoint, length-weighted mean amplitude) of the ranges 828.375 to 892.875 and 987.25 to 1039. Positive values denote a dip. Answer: 0.7 Hz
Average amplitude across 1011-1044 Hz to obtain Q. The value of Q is 1.06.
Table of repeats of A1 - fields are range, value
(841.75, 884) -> 1.04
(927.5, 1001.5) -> 1.05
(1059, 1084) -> 0.933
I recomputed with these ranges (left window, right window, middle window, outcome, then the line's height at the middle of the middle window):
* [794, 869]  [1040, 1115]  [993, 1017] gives -1.2 Hz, 1.01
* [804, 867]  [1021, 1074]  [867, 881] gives 0.0 Hz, 1.05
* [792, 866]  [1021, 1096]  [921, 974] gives -1.3 Hz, 1.02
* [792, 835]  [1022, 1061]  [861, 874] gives 0.1 Hz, 1.05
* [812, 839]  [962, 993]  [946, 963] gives 0.0 Hz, 1.05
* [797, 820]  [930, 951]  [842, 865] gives 0.1 Hz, 1.05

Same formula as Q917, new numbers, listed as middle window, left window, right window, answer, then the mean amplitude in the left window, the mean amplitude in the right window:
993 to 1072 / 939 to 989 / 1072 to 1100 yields -4.0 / 1.05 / 0.944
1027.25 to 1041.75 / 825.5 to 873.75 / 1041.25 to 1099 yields -1.0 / 1.05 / 0.981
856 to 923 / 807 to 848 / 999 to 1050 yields 1.3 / 1.06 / 1.06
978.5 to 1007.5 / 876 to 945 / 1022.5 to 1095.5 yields -1.0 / 1.04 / 1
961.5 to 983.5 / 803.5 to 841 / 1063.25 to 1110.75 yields -1.3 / 1.05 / 0.96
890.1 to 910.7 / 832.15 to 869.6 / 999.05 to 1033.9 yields 0.2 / 1.05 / 1.06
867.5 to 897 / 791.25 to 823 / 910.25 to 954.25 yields 0.0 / 1.05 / 1.04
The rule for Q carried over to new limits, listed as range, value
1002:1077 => 1.03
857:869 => 1.04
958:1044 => 1.05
